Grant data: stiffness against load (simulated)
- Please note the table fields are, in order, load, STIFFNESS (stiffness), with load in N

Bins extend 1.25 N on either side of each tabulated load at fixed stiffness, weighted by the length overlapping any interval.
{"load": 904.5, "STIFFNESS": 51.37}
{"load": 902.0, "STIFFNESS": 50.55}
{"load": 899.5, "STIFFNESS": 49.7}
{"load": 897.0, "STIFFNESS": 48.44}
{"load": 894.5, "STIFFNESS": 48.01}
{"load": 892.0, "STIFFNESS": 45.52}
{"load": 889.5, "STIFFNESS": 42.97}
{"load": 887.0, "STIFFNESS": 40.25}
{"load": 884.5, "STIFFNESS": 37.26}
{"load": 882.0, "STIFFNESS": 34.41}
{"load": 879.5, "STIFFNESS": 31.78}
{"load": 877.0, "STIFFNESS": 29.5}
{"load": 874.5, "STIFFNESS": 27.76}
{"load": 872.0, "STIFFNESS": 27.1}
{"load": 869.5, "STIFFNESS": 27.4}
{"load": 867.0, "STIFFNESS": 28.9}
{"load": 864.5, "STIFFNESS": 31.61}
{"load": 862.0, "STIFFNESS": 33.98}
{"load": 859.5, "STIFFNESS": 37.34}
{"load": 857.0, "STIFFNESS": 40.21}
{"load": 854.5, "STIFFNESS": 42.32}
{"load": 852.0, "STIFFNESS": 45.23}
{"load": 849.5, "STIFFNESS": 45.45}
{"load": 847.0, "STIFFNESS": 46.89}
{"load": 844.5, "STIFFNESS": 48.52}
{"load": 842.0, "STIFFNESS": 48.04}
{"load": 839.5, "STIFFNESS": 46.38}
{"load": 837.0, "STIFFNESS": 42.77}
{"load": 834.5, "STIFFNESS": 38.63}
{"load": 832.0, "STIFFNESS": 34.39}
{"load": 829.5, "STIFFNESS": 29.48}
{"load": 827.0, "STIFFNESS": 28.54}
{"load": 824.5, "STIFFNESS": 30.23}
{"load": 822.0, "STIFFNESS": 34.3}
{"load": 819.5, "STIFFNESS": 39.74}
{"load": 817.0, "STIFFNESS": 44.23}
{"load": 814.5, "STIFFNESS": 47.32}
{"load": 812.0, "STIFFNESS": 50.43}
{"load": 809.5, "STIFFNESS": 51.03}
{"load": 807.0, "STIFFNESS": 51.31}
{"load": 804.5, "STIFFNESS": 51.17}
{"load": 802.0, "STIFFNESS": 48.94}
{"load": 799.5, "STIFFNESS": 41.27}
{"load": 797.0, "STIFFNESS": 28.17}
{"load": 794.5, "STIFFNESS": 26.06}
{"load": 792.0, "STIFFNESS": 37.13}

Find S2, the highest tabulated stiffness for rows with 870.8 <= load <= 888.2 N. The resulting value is 40.25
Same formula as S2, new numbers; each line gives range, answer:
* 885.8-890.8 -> 42.97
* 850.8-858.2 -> 45.23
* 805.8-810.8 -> 51.31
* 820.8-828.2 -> 34.3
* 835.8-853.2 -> 48.52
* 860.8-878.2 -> 33.98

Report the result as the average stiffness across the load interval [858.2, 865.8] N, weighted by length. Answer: 34.3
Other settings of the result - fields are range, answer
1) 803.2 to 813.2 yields 51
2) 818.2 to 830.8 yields 32.5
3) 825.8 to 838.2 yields 34.8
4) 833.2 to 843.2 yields 43.9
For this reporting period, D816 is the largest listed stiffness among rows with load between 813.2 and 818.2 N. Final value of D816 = 47.32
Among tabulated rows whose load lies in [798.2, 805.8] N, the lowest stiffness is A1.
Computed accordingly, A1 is 41.27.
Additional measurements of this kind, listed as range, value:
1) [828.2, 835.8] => 29.48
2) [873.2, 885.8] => 27.76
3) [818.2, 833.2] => 28.54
